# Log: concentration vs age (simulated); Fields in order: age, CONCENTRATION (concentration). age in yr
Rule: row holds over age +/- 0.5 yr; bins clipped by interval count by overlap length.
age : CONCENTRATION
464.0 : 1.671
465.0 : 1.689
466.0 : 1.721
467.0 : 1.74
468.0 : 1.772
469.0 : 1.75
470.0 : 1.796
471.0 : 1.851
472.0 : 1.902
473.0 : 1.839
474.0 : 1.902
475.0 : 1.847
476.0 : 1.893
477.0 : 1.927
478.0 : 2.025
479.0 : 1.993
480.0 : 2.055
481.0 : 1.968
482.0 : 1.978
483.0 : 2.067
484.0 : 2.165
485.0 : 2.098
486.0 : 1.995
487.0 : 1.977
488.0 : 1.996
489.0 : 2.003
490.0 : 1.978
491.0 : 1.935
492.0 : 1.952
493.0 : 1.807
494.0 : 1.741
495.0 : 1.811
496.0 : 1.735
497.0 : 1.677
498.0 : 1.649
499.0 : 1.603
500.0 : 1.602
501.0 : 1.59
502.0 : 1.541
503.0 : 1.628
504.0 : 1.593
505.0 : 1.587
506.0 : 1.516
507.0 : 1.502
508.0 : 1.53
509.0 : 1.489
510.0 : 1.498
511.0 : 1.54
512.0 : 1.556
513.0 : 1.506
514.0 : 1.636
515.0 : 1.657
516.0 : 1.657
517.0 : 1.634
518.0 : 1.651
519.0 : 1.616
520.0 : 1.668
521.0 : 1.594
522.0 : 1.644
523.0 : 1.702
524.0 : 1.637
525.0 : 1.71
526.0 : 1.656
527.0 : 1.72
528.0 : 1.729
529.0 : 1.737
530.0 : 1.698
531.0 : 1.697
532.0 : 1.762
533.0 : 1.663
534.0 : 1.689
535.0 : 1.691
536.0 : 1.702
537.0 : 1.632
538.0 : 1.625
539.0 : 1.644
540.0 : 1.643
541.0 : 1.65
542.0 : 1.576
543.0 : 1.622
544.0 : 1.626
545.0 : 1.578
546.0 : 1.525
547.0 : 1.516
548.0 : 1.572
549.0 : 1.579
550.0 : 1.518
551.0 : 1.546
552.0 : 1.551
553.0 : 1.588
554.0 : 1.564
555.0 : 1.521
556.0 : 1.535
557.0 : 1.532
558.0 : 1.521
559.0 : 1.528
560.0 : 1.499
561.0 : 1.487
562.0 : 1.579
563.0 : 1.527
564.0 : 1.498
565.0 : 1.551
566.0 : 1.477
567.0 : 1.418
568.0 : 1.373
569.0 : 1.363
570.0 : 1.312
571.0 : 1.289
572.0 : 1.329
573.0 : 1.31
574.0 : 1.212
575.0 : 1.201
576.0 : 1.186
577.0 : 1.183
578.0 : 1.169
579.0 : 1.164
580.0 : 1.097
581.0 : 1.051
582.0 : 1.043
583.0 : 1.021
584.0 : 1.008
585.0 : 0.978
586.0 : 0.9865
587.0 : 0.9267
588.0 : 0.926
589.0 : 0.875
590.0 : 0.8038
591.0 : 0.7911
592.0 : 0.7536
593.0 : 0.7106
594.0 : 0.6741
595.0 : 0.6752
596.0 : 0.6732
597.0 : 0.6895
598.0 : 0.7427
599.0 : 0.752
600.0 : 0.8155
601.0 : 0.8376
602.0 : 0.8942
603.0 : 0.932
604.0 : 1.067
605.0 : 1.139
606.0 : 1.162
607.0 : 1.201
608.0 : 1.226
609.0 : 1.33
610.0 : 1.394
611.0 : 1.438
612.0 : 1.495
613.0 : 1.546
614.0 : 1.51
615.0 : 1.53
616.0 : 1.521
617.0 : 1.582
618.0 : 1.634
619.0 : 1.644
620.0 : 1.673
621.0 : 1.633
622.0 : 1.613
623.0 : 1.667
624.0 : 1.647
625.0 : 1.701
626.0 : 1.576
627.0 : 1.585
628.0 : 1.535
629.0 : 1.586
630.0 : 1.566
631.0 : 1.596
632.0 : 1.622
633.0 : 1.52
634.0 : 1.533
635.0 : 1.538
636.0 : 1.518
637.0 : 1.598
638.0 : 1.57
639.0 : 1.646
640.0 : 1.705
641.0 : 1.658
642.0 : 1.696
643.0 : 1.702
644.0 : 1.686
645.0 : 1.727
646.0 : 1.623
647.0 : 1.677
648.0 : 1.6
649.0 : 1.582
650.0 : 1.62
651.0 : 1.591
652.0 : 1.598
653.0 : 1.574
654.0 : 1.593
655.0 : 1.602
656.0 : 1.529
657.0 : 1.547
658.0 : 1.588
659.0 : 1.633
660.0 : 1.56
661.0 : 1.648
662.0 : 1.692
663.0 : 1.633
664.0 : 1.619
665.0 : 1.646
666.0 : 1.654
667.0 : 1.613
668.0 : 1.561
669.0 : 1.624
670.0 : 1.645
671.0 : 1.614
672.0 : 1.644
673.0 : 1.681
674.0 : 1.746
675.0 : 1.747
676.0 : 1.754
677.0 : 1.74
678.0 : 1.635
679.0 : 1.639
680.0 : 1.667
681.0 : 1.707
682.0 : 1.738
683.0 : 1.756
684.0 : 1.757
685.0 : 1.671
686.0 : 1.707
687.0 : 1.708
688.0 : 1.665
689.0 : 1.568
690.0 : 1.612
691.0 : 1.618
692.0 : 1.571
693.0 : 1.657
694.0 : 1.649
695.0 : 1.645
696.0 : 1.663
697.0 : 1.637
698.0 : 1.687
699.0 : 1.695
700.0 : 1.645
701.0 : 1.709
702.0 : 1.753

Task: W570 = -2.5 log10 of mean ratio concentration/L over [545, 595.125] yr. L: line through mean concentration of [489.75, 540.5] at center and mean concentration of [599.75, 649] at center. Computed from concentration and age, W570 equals 0.238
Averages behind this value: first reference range 1.66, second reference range 1.49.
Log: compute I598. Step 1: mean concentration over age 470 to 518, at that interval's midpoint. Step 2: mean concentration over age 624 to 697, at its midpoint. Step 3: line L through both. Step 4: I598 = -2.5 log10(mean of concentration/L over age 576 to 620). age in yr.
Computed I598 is 0.47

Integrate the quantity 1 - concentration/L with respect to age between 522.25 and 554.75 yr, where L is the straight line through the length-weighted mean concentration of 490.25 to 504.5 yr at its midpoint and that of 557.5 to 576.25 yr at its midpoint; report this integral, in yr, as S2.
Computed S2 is -2.2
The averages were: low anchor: 1.71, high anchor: 1.41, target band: 1.64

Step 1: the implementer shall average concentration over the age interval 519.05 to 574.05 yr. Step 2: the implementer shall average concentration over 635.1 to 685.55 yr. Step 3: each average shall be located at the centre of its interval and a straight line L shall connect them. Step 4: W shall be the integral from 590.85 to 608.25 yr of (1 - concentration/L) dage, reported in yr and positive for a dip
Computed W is 7.96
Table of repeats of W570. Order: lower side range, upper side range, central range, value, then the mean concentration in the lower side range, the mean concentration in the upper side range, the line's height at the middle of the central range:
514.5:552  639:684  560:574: 0.16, 1.64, 1.65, 1.64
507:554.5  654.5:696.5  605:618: 0.16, 1.62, 1.65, 1.64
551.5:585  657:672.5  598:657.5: 0.03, 1.35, 1.62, 1.52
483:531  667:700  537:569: 0.10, 1.71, 1.67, 1.7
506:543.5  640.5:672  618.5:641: 0.01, 1.64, 1.62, 1.63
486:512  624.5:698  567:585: 0.36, 1.7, 1.63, 1.67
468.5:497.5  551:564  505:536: 0.06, 1.92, 1.53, 1.73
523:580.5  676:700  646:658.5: 0.03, 1.52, 1.67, 1.63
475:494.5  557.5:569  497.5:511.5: 0.18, 1.97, 1.49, 1.85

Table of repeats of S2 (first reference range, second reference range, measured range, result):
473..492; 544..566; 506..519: 1.6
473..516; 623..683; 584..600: 8.4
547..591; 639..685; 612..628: -1.1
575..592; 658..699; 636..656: -2.7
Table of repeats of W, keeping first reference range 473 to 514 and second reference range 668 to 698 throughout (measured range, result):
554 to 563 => 1.1 yr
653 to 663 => 0.5 yr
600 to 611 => 3.8 yr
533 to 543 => 0.6 yr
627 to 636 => 0.7 yr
